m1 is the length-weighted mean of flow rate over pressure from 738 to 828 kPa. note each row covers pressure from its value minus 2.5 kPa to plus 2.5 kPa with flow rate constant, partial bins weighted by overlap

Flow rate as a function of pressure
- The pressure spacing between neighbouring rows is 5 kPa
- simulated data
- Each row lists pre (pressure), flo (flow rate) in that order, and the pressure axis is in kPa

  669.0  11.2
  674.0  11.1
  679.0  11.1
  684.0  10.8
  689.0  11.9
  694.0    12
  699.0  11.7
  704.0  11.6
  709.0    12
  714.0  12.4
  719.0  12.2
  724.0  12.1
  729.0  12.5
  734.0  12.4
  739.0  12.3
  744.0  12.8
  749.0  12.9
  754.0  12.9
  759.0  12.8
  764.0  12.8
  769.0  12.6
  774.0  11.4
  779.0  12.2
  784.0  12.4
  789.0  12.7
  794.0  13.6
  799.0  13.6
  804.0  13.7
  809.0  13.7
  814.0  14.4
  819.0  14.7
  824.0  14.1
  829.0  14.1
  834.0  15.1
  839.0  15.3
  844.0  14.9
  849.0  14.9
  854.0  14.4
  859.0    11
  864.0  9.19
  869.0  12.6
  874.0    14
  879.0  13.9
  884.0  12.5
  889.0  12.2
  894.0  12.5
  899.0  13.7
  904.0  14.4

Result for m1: 13.1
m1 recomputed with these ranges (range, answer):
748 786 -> 12.5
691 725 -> 12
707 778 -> 12.4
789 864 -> 13.9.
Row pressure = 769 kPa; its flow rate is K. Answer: 12.6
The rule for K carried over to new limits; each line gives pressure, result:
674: 11.1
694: 12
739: 12.3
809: 13.7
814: 14.4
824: 14.1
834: 15.1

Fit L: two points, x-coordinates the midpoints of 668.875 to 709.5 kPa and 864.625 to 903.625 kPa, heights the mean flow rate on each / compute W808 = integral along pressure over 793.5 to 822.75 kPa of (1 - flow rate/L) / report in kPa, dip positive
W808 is -3.8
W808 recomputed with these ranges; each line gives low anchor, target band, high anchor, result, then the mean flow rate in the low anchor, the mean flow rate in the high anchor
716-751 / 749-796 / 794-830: 2.2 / 12.4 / 14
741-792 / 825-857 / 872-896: -4.6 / 12.6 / 13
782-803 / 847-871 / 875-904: 1.4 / 13.1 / 13.1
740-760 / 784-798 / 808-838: 0.7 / 12.8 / 14.4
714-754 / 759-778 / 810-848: 1.3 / 12.5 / 14.6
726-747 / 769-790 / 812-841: 2.1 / 12.5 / 14.6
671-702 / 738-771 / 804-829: 0.3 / 11.4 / 14.2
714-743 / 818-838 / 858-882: -3.7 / 12.3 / 12.2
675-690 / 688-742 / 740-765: -0.8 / 11.2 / 12.8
